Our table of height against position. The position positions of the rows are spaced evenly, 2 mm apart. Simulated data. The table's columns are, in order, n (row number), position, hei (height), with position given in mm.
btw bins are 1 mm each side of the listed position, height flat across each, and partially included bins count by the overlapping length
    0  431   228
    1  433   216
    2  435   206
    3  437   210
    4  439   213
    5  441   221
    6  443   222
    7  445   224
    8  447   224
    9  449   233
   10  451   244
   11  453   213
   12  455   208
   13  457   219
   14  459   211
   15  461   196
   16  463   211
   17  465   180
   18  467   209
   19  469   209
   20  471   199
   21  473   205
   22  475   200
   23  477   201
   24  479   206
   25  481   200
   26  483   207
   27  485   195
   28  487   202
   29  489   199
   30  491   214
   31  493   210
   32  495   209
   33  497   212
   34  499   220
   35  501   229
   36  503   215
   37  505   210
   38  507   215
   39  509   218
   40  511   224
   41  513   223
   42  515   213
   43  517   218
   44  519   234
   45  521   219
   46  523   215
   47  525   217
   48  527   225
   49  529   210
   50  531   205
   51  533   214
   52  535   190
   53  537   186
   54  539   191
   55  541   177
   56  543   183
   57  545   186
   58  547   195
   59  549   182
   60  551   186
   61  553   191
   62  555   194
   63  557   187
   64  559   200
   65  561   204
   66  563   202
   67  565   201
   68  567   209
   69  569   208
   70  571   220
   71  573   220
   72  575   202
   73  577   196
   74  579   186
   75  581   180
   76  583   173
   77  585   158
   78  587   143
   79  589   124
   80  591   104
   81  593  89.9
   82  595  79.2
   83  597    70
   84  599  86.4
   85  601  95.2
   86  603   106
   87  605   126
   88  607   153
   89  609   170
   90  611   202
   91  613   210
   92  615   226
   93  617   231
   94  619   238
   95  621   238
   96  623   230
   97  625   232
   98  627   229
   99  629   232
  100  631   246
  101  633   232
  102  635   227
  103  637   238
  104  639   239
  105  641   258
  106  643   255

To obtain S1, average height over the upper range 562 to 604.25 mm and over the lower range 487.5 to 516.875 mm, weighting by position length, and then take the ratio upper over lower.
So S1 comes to 0.72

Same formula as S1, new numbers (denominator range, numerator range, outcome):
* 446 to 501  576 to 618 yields 0.71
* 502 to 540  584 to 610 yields 0.54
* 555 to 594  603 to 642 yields 1.20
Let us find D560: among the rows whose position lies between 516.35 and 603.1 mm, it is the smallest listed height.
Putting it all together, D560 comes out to 70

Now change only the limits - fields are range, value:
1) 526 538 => 186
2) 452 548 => 177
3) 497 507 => 210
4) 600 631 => 95.2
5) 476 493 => 195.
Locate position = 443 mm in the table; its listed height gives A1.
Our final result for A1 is 222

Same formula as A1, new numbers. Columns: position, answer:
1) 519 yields 234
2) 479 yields 206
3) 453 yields 213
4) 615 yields 226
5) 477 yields 201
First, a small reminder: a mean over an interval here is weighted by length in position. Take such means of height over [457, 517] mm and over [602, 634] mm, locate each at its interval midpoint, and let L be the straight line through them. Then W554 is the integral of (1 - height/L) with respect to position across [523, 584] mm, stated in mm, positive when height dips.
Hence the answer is 2.9 mm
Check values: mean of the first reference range 209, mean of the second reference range 206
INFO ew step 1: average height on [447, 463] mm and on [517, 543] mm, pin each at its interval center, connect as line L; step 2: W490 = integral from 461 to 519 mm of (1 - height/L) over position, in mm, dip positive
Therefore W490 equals 0.8 mm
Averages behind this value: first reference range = 218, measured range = 209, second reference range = 206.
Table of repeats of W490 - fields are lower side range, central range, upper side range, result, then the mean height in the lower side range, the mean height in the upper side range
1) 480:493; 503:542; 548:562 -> -2.64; 203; 192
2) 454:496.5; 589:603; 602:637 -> 7.84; 204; 208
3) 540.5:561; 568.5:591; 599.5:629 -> 1.36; 189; 191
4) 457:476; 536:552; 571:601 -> -2.00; 203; 145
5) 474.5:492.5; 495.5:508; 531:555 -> -1.10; 203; 190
